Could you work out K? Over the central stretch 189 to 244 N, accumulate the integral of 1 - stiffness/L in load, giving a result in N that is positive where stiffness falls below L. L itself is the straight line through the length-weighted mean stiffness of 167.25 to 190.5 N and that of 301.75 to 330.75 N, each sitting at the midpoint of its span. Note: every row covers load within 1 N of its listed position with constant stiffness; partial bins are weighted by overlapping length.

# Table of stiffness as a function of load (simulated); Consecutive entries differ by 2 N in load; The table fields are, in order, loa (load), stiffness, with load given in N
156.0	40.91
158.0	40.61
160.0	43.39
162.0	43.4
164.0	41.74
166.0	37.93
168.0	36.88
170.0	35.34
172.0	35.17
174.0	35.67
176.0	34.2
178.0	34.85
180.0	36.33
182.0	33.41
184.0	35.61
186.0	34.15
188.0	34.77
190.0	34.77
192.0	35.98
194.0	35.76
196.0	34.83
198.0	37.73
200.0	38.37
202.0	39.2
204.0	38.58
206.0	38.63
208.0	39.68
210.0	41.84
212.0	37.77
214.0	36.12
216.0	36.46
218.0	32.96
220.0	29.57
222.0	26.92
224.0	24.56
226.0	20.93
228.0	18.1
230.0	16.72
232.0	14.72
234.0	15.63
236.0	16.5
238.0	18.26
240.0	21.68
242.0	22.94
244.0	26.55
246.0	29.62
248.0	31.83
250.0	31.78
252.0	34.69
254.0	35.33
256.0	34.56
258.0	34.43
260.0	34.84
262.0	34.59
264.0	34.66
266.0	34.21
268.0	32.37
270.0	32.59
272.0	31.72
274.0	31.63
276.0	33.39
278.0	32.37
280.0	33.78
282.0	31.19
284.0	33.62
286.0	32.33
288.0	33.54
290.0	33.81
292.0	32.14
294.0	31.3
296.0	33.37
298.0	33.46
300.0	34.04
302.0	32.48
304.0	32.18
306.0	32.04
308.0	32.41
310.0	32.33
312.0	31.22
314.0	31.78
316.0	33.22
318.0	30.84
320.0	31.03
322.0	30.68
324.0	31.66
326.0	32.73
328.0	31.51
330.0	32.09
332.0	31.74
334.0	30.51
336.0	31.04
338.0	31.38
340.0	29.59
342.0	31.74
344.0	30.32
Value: 7.3 N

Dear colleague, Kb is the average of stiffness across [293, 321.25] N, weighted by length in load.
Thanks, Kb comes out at 32.3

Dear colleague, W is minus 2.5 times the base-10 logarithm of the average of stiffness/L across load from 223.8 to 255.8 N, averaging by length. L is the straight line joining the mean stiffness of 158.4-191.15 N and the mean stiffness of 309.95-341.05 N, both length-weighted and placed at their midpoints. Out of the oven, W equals 0.39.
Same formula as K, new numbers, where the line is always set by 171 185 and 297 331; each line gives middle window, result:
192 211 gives -2.0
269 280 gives 0.2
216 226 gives 1.6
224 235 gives 5.2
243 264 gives 0.3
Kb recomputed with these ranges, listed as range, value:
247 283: 33.3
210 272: 28.7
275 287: 32.8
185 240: 30.6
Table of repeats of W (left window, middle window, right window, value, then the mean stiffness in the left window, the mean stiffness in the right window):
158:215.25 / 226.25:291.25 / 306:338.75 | 0.173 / 37.3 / 31.6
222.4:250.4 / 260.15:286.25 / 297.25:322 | -0.216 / 22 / 32.2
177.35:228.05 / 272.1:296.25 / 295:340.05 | 0.000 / 34.4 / 31.9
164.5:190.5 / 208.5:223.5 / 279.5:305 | 0.007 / 35.4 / 32.8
